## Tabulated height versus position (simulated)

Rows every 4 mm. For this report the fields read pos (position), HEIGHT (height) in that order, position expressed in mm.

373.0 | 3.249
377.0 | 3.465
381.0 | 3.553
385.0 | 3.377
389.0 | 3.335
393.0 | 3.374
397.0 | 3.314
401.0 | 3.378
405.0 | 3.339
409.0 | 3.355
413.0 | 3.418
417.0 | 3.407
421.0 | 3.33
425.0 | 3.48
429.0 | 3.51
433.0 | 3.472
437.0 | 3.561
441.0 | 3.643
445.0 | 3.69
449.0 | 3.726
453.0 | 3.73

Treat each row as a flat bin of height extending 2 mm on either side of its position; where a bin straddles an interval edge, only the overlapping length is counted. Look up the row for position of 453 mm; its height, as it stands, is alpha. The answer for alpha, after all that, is 3.73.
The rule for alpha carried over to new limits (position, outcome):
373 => 3.249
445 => 3.69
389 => 3.335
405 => 3.339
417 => 3.407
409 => 3.355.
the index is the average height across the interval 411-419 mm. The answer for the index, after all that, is 3.41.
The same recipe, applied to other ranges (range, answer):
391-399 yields 3.34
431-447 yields 3.59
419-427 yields 3.41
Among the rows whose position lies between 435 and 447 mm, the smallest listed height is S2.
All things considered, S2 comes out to 3.561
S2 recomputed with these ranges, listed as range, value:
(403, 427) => 3.33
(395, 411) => 3.314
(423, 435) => 3.472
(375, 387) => 3.377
